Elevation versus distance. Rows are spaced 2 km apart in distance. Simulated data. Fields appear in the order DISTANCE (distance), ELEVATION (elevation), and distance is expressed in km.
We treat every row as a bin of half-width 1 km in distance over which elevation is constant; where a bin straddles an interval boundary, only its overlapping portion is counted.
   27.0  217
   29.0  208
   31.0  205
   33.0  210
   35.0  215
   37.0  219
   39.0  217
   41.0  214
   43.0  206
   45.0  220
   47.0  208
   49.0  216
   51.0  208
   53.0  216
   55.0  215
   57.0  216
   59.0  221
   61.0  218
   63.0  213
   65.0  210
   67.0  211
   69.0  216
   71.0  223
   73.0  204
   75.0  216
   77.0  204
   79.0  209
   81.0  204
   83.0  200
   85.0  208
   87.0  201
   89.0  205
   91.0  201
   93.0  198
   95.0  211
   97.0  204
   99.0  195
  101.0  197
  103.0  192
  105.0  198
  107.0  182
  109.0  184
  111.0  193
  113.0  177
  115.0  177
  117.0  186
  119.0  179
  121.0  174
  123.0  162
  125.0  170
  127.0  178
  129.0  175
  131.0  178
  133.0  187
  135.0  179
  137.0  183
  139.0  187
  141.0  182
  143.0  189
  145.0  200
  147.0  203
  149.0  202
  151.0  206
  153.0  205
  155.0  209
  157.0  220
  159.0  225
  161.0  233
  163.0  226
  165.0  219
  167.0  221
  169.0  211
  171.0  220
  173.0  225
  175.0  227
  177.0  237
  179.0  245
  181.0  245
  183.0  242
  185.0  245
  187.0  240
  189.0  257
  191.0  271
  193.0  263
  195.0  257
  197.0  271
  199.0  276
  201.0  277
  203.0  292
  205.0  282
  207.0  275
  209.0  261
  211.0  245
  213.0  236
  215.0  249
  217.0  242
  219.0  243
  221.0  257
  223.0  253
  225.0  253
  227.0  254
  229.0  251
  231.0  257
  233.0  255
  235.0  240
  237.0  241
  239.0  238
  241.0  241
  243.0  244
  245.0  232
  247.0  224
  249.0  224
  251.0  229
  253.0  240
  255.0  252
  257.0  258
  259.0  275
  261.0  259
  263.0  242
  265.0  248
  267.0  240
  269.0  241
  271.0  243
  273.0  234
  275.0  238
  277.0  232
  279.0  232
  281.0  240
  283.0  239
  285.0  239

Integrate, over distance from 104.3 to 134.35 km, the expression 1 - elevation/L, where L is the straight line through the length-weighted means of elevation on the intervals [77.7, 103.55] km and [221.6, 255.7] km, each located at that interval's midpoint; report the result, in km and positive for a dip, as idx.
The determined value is 4.3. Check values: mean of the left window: 202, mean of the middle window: 180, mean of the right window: 243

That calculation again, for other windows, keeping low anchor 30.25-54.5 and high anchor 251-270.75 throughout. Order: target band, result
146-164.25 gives 1.4 km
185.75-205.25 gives -2.4 km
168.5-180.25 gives 0.3 km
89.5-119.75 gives 4.2 km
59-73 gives 0.1 km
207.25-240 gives -0.8 km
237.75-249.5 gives 0.6 km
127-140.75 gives 2.8 km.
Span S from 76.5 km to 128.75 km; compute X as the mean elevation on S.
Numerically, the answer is 192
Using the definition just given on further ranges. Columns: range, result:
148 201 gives 235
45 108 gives 207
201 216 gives 264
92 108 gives 197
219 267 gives 246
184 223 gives 260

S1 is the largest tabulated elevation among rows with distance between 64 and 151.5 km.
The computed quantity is 223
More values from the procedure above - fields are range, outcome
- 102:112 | 198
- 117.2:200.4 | 276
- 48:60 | 221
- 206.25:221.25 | 275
